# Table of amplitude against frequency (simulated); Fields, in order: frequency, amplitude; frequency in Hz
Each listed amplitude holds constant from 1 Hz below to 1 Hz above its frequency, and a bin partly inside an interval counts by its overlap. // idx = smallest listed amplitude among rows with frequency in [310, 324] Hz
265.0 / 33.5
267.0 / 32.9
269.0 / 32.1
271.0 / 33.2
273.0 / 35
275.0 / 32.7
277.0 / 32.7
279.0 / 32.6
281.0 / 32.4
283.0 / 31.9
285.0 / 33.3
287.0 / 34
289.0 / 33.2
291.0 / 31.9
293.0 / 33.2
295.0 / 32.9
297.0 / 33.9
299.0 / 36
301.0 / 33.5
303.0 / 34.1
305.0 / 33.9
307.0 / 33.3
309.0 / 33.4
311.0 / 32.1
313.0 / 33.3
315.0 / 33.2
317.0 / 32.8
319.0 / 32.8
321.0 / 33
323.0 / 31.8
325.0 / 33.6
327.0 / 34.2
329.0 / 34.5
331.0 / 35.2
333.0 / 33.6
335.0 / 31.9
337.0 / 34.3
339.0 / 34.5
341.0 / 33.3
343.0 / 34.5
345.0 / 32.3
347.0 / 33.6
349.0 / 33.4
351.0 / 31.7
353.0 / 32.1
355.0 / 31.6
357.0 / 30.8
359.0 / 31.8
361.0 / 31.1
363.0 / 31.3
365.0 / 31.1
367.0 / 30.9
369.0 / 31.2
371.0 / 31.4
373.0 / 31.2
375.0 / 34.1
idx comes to 31.8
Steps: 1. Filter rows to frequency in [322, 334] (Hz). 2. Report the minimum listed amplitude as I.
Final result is 31.8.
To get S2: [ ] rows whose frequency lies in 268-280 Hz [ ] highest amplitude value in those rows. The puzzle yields 35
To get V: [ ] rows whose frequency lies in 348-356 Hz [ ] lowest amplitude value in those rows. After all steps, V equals 31.6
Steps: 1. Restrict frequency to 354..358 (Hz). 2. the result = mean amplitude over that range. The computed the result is 31.2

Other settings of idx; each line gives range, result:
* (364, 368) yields 30.9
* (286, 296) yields 31.9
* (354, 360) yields 30.8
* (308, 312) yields 32.1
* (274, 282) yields 32.4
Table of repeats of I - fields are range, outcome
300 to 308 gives 33.3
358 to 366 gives 31.1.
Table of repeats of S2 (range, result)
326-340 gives 35.2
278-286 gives 33.3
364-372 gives 31.4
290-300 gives 36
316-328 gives 34.2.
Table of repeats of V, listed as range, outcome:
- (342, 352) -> 31.7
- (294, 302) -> 32.9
